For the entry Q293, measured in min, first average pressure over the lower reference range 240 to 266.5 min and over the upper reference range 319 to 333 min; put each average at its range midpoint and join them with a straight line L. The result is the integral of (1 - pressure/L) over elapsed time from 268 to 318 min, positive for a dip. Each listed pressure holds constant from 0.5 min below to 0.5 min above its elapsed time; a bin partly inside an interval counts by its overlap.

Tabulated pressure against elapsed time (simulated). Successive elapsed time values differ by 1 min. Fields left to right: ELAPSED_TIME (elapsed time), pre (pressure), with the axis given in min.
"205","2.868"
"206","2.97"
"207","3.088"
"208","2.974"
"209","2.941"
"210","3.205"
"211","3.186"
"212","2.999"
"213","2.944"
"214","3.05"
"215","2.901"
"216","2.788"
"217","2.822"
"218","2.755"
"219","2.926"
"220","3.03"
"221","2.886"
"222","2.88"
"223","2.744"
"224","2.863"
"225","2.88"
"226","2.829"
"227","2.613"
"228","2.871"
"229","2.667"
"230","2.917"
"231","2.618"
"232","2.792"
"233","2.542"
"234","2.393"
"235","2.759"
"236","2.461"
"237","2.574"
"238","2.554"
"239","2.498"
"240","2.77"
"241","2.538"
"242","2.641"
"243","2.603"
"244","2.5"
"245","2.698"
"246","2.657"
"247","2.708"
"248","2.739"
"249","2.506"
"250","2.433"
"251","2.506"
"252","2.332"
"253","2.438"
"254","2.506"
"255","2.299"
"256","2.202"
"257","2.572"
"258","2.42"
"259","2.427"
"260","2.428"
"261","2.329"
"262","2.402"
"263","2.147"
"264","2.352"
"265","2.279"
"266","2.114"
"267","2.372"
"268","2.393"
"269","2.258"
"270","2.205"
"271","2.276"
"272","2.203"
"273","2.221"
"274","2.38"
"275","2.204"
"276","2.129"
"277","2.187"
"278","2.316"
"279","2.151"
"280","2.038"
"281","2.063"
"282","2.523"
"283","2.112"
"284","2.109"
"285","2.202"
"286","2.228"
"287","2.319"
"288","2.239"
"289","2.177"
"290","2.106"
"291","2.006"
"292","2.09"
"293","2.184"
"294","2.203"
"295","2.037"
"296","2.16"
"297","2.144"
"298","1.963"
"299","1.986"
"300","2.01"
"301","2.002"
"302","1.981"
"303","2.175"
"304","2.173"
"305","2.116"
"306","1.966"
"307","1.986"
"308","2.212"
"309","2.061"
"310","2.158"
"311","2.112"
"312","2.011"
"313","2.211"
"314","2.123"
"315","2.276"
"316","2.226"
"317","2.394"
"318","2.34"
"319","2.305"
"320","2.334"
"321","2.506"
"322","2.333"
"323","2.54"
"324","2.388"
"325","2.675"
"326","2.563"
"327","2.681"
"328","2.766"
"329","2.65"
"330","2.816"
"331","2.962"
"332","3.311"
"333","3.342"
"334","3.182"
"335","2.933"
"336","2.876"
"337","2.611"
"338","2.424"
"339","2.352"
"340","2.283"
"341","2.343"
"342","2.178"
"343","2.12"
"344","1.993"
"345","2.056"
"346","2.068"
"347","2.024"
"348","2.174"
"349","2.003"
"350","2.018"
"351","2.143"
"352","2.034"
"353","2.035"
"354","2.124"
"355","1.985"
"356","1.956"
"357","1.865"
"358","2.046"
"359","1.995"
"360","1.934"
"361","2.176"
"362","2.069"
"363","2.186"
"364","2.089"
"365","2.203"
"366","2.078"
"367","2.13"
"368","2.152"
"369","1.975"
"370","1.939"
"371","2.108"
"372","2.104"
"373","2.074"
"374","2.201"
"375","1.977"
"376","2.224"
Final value 8.01 min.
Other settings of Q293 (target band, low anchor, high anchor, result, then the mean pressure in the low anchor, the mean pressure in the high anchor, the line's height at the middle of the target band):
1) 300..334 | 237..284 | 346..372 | -3.1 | 2.38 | 2.06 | 2.2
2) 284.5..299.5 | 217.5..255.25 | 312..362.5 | 2.1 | 2.66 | 2.35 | 2.49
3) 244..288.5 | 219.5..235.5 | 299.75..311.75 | 1.7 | 2.77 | 2.08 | 2.43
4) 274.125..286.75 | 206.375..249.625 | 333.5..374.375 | 1.6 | 2.77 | 2.18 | 2.53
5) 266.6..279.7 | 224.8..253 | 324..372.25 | 1.4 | 2.62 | 2.31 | 2.52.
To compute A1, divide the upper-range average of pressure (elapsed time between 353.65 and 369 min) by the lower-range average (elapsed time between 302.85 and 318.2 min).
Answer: 1.0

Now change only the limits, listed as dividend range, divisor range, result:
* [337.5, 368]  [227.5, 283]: 0.86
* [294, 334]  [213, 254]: 0.87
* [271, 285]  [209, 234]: 0.77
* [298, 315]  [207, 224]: 0.71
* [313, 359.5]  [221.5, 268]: 0.93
